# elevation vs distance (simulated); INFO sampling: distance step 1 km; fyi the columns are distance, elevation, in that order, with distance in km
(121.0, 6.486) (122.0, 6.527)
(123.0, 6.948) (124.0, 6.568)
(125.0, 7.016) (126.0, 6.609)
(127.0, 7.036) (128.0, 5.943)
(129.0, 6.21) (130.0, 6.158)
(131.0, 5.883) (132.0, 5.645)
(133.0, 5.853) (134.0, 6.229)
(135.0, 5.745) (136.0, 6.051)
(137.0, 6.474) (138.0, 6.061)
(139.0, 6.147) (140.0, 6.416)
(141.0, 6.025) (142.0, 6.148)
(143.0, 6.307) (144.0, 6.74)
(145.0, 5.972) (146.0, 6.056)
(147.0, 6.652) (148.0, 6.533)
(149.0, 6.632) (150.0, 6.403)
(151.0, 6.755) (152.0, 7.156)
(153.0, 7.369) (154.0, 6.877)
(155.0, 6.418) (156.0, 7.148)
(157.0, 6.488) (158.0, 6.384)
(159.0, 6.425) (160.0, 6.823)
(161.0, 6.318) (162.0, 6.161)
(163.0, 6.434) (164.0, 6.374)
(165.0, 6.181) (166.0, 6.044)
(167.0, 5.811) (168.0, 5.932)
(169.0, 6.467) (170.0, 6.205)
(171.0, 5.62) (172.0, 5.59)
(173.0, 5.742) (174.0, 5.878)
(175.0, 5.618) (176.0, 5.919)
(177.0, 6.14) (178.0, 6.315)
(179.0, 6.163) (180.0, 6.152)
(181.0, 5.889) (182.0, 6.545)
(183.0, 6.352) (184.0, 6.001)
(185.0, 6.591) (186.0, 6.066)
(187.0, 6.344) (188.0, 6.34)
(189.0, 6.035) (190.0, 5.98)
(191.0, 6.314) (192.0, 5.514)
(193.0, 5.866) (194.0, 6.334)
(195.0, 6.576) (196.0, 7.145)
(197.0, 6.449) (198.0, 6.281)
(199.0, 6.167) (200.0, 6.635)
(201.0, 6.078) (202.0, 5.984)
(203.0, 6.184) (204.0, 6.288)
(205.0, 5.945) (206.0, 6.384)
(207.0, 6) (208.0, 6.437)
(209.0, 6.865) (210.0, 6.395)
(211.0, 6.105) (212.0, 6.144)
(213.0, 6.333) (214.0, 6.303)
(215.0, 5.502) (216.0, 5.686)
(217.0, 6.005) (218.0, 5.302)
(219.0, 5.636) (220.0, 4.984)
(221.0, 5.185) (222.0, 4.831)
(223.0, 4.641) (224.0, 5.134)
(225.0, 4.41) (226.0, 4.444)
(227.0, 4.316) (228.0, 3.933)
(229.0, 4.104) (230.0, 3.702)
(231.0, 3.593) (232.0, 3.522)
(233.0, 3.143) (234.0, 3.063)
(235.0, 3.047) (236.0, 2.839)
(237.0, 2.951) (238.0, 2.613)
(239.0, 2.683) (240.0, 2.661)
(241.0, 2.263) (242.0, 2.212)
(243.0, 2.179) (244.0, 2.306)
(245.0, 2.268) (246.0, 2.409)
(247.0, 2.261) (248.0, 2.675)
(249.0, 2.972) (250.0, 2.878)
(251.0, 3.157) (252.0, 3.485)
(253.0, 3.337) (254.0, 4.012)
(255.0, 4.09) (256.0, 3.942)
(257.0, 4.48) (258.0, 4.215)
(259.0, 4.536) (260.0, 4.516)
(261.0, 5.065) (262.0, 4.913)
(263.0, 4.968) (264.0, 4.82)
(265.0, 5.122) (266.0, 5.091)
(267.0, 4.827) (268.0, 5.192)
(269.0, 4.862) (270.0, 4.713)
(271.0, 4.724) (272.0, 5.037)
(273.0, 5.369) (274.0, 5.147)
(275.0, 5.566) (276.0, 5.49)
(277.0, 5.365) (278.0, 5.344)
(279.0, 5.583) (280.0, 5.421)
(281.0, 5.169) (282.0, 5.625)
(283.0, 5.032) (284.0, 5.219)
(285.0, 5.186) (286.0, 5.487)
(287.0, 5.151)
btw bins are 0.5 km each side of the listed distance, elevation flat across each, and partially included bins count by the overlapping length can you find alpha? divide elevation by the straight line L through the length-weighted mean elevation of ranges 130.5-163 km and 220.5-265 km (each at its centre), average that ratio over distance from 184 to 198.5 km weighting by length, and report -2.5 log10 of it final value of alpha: -0.22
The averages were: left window 6.38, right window 3.63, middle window 6.26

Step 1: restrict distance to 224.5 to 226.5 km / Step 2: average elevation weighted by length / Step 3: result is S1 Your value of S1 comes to 4.43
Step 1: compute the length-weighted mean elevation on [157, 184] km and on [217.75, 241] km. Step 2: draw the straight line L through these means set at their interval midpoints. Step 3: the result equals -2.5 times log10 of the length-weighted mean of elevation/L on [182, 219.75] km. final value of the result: -0.239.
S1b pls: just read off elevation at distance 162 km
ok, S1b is 6.161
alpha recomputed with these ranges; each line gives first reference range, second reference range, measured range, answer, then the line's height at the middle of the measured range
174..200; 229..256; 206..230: -0.22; 4.4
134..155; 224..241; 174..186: -0.18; 5.22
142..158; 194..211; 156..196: 0.05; 6.48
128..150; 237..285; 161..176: -0.06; 5.7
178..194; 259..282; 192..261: 0.24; 5.65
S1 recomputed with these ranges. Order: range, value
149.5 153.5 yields 6.92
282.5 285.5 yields 5.15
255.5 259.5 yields 4.29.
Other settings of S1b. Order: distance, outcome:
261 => 5.065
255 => 4.09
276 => 5.49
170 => 6.205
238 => 2.613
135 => 5.745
